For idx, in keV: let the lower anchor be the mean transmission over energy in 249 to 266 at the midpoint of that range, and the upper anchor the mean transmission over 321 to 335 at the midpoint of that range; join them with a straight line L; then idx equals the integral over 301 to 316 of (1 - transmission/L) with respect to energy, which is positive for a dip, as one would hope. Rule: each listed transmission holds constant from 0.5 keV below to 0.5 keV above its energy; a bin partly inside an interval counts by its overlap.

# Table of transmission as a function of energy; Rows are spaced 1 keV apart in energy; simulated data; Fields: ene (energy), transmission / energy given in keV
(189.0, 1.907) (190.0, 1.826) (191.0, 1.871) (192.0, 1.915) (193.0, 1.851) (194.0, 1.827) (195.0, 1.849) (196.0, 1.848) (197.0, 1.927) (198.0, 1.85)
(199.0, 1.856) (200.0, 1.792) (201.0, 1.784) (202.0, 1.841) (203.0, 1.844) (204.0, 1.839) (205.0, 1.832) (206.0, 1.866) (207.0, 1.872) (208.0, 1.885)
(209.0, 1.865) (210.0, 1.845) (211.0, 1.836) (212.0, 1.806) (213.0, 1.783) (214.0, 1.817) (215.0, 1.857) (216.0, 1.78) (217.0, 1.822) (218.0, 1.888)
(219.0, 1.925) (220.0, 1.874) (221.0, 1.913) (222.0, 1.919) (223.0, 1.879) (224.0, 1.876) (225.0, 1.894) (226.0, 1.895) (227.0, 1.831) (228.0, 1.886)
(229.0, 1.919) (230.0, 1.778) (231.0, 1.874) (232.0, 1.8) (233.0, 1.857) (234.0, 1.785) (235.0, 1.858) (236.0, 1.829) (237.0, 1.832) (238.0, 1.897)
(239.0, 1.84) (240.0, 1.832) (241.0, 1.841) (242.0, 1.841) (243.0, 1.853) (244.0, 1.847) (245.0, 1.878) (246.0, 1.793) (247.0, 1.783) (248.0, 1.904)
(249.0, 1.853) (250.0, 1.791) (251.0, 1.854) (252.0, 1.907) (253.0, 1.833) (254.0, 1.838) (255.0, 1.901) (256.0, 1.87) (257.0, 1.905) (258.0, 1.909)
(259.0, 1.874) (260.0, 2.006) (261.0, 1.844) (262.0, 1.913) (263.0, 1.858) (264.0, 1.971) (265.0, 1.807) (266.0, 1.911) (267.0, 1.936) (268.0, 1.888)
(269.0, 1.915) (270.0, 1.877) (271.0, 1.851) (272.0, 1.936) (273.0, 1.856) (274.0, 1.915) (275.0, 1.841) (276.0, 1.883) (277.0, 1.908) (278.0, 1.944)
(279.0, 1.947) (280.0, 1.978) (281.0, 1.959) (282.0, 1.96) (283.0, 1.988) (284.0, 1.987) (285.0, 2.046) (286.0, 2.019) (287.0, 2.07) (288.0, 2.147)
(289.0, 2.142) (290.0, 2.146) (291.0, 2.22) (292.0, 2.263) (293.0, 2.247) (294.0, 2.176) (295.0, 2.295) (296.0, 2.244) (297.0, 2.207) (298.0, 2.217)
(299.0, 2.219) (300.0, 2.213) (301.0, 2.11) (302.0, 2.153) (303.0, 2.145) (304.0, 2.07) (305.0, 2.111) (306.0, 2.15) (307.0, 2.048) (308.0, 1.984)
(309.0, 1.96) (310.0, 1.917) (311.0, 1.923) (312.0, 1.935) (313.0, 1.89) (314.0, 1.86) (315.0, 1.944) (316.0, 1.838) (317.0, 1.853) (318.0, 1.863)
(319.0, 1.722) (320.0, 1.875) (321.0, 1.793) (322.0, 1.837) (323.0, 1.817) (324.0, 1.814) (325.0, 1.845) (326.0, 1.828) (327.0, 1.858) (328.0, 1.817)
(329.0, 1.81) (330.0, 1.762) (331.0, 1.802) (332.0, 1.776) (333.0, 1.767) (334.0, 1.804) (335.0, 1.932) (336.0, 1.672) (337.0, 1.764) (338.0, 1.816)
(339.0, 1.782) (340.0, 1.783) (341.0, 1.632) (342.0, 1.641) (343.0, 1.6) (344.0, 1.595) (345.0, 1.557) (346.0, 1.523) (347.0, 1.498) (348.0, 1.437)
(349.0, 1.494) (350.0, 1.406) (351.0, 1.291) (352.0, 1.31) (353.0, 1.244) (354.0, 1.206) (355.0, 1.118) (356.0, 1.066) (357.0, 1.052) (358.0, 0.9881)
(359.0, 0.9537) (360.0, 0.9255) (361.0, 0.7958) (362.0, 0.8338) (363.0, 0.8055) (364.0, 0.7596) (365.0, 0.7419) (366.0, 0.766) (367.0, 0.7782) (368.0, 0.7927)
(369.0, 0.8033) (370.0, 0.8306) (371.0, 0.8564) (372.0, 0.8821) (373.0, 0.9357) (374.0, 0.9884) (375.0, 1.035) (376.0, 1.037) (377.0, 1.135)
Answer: -1.4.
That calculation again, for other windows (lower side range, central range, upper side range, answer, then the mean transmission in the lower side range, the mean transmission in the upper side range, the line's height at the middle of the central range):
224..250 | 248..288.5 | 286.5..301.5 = 2.4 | 1.85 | 2.19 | 2.04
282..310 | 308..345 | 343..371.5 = -4.8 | 2.13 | 1.1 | 1.61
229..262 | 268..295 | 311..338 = -2.5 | 1.86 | 1.83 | 1.84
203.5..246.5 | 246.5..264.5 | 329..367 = -1.5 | 1.85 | 1.37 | 1.73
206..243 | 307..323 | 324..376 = -4.4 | 1.85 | 1.33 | 1.48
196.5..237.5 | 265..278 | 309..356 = -0.8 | 1.85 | 1.7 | 1.78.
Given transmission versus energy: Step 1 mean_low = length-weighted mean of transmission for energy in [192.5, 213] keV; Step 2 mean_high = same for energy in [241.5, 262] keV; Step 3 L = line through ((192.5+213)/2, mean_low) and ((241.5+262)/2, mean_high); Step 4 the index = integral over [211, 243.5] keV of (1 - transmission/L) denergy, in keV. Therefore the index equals 0.0 keV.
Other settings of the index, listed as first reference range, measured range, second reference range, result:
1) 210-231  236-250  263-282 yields 0.3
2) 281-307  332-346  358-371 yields -4.5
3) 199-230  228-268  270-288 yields 0.9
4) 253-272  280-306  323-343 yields -4.1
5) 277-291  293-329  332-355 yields -3.2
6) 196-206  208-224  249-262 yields 0.0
